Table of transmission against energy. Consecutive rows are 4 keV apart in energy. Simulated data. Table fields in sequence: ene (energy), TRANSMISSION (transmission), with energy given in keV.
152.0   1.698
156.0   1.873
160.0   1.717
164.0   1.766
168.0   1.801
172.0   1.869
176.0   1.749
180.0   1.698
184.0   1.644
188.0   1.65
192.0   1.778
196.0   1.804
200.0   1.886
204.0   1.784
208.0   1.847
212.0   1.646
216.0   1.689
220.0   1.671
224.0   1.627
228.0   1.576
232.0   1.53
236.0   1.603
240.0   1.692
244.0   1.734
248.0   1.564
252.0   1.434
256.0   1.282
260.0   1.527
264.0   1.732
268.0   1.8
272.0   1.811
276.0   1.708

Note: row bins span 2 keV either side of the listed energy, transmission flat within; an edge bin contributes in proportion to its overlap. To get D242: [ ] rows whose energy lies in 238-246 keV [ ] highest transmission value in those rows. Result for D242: 1.734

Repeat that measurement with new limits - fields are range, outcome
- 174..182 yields 1.749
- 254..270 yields 1.8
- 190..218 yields 1.886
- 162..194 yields 1.869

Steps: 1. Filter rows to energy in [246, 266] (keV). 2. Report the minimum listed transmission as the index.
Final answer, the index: 1.282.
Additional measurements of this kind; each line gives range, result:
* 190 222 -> 1.646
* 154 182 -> 1.698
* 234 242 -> 1.603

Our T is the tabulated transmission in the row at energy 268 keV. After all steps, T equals 1.8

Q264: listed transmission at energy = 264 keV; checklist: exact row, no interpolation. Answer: 1.732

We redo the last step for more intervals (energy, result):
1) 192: 1.778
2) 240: 1.692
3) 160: 1.717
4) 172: 1.869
